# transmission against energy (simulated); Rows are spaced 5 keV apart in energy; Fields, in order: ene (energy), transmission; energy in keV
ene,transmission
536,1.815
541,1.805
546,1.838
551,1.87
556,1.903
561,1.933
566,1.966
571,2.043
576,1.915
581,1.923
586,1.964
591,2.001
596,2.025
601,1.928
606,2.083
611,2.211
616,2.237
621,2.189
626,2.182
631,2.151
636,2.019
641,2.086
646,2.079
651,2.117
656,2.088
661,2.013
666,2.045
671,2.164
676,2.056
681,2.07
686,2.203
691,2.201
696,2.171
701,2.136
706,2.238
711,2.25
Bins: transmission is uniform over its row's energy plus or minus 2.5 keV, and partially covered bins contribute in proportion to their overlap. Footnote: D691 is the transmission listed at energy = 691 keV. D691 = 2.201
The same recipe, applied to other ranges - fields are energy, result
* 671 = 2.164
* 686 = 2.203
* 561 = 1.933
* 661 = 2.013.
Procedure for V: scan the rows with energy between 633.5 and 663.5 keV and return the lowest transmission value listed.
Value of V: 2.013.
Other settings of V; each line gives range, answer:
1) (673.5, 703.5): 2.056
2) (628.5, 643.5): 2.019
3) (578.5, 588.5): 1.923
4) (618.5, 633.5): 2.151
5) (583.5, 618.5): 1.928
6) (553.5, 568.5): 1.903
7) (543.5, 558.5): 1.838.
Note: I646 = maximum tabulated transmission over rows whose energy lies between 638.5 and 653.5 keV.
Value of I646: 2.117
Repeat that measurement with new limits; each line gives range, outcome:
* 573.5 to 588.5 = 1.964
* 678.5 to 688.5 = 2.203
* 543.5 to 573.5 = 2.043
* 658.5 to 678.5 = 2.164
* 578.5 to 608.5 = 2.083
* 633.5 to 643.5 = 2.086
